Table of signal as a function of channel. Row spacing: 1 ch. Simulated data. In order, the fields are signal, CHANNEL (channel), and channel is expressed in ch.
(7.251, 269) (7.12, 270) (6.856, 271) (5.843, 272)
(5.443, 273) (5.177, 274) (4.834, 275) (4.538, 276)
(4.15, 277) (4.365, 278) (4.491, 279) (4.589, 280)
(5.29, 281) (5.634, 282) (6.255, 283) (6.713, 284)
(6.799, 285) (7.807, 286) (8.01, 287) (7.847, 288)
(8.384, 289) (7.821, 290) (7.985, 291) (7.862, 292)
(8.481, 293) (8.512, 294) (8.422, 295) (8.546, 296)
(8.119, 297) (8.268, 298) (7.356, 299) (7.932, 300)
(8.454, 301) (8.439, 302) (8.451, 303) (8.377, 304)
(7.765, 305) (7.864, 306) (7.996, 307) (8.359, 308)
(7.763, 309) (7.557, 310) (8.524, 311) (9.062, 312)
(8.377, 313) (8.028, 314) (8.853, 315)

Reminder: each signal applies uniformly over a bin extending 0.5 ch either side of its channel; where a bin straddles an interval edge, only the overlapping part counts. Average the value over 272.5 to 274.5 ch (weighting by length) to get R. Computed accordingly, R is 5.31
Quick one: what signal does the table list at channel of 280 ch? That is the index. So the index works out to 4.589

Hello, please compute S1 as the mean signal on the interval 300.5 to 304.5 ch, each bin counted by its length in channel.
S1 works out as 8.43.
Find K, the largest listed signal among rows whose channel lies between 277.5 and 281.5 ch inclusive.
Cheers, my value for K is 5.29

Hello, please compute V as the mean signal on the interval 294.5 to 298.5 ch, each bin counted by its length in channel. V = 8.34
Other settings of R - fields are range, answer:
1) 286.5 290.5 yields 8.02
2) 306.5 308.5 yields 8.18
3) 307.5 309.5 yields 8.06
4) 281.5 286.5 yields 6.64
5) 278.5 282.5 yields 5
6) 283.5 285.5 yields 6.76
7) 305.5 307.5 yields 7.93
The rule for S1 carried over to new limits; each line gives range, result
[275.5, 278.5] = 4.35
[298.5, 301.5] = 7.91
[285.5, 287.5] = 7.91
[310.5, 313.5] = 8.65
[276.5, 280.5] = 4.4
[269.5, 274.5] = 6.09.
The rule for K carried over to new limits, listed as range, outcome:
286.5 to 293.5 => 8.481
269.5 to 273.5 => 7.12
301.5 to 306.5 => 8.451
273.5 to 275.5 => 5.177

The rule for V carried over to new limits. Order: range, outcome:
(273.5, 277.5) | 4.67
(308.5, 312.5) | 8.23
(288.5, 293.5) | 8.11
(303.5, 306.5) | 8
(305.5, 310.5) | 7.91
